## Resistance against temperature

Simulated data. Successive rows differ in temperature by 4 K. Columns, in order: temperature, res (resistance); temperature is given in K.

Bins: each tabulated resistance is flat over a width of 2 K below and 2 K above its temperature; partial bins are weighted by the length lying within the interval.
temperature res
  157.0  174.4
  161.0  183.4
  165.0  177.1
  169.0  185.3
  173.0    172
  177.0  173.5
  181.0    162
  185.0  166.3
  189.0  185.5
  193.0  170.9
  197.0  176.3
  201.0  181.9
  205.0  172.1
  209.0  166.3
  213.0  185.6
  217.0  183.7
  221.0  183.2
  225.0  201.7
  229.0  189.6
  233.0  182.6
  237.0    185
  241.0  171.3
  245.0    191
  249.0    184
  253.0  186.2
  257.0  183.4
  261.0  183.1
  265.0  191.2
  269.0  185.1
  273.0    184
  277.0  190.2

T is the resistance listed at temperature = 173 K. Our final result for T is 172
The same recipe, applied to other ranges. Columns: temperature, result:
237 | 185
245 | 191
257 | 183.4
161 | 183.4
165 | 177.1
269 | 185.1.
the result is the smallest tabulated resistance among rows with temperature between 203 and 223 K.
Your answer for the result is 166.3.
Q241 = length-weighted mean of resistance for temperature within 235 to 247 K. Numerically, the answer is 182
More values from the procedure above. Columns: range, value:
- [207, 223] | 180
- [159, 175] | 179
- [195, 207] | 177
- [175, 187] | 167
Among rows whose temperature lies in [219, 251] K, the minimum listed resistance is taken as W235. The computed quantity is 171.3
